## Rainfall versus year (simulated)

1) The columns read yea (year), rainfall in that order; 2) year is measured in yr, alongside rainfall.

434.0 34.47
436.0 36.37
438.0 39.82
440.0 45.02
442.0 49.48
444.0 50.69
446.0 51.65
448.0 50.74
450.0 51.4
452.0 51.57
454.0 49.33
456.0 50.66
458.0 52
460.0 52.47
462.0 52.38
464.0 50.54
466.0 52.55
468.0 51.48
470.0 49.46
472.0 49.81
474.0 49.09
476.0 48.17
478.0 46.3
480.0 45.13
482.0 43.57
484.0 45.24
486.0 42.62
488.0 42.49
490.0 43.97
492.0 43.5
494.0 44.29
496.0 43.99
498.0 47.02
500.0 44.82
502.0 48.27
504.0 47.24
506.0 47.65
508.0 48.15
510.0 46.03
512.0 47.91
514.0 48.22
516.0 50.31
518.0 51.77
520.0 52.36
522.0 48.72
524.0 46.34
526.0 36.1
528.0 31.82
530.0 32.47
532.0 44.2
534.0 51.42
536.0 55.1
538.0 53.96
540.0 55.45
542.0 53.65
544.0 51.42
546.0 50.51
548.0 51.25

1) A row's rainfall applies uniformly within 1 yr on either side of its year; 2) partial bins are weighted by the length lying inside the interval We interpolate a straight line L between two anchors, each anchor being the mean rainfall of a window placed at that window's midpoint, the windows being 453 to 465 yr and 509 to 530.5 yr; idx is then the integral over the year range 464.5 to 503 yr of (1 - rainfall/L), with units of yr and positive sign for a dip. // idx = 1.8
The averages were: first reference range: 51.2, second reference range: 45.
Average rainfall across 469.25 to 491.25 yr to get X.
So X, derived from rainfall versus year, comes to 45.9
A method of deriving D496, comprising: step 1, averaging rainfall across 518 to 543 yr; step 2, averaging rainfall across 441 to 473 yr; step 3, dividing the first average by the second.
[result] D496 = 0.9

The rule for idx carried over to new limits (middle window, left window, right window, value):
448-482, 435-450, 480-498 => -3.5 yr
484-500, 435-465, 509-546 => 1.4 yr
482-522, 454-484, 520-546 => 1.3 yr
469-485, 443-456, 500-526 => 0.8 yr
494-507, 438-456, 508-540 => 0.3 yr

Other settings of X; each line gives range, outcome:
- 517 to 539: 45.8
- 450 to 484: 49.6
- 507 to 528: 46.8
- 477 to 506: 45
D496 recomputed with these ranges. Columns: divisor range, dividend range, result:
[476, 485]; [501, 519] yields 1.07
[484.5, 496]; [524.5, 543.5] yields 1.06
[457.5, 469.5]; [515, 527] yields 0.92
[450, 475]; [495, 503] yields 0.90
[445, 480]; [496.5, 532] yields 0.90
